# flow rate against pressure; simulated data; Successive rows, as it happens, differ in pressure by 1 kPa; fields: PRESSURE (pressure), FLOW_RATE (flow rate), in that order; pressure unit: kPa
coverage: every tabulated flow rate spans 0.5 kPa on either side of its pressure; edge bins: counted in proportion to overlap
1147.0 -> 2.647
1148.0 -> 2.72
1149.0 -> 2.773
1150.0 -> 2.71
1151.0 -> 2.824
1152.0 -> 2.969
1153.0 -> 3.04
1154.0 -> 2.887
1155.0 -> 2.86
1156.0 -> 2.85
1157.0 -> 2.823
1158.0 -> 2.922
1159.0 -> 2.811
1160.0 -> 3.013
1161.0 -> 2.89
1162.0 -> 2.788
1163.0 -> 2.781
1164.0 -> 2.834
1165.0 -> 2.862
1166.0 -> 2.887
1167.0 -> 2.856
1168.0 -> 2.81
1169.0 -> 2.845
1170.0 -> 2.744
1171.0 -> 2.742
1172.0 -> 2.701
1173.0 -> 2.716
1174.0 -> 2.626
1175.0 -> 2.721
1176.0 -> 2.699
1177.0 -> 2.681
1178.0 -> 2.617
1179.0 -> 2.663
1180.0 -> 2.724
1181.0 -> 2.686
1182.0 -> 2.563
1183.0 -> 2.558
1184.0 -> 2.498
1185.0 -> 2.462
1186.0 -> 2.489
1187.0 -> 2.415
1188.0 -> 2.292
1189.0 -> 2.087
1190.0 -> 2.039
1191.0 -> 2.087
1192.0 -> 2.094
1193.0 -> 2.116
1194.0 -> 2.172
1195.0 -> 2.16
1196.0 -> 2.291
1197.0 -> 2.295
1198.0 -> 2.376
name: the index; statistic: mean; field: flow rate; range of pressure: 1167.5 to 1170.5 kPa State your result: 2.8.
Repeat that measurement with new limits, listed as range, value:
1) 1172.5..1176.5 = 2.69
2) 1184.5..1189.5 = 2.35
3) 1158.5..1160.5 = 2.91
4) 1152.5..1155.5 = 2.93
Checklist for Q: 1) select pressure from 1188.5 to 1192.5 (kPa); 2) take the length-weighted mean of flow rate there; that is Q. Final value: 2.08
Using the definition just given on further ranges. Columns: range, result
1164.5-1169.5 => 2.85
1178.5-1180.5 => 2.69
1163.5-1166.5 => 2.86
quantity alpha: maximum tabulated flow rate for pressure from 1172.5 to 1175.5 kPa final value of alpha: 2.721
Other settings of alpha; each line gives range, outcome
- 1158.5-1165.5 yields 3.013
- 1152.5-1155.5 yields 3.04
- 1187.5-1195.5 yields 2.292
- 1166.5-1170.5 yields 2.856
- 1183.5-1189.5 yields 2.498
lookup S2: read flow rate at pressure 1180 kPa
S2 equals 2.724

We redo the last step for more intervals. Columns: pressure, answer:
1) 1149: 2.773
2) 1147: 2.647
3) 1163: 2.781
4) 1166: 2.887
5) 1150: 2.71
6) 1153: 3.04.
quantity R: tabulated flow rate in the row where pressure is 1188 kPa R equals 2.292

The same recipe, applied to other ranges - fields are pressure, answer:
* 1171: 2.742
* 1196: 2.291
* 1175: 2.721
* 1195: 2.16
